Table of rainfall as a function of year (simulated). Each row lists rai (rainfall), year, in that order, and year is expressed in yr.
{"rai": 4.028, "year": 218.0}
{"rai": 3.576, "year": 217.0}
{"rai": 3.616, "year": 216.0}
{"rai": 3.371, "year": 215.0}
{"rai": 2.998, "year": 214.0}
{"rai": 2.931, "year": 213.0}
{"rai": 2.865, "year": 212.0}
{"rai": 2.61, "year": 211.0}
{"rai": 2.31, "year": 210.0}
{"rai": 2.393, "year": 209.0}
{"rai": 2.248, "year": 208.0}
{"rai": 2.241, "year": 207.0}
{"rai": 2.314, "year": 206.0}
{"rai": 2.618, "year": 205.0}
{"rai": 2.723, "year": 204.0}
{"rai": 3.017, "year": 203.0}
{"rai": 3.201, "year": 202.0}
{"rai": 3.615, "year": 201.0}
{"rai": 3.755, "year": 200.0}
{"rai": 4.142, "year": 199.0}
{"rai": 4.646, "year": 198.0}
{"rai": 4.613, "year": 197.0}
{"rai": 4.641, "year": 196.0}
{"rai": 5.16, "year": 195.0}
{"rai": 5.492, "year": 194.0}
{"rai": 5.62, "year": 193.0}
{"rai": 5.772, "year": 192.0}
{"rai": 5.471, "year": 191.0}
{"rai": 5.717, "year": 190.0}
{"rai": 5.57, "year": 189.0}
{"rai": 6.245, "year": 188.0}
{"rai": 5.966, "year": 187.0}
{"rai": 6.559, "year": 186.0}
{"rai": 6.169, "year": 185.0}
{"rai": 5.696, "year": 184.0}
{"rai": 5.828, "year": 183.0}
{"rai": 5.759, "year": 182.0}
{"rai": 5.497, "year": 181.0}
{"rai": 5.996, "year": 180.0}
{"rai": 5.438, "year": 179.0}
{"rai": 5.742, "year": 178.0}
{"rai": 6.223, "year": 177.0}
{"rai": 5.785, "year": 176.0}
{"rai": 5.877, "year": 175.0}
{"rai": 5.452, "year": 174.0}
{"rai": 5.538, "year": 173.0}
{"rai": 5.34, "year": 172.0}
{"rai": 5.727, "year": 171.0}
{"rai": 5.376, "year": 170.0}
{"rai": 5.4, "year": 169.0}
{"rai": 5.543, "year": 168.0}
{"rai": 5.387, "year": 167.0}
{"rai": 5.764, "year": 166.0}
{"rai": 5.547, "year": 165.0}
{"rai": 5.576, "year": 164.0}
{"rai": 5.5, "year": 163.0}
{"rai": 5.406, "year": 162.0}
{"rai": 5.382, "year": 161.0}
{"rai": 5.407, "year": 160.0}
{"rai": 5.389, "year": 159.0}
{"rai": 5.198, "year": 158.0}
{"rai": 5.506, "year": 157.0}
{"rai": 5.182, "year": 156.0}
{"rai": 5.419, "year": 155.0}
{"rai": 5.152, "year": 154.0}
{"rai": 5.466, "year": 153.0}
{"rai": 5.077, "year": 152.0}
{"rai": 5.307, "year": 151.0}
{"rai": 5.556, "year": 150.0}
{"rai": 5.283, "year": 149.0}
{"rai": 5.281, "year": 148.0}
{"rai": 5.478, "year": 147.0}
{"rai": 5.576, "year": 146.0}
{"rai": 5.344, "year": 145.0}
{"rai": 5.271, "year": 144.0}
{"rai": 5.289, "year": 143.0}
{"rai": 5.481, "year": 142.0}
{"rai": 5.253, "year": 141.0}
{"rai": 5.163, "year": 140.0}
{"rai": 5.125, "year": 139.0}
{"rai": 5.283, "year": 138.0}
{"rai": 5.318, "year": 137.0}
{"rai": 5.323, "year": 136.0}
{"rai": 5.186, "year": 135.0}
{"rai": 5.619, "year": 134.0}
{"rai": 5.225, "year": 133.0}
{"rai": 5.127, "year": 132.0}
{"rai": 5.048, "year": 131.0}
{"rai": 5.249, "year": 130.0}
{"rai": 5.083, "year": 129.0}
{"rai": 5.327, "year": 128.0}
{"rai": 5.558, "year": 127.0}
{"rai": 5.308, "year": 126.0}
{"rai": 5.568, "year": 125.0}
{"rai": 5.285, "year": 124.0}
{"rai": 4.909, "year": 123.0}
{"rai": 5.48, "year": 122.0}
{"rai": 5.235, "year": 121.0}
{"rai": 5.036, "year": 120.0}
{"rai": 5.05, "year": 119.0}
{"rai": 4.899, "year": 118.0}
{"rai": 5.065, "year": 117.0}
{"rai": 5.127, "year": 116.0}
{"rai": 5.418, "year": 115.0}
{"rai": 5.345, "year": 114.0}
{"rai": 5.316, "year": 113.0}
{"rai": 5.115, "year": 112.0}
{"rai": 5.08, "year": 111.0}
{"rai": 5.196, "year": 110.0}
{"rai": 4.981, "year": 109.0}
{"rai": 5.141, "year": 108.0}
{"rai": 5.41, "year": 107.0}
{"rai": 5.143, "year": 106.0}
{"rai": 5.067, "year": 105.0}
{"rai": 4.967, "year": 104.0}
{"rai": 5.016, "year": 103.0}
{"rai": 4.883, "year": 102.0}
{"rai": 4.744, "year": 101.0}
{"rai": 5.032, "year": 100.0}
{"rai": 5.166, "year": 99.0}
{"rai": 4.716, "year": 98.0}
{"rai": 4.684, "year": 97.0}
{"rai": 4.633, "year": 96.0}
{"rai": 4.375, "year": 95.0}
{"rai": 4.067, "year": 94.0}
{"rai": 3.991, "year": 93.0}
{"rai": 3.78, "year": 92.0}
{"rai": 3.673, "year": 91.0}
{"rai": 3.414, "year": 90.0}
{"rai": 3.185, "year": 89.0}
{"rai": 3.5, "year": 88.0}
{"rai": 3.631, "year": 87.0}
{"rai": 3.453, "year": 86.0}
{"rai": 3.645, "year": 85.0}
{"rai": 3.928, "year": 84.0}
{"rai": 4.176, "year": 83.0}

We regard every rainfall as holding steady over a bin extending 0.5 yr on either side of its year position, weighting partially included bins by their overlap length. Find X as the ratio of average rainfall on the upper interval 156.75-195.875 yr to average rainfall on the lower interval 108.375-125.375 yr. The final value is 1.09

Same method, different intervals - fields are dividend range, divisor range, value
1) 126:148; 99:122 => 1.04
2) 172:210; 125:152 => 0.90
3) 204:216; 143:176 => 0.49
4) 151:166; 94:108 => 1.10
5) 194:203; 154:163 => 0.79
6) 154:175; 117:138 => 1.04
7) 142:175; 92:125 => 1.09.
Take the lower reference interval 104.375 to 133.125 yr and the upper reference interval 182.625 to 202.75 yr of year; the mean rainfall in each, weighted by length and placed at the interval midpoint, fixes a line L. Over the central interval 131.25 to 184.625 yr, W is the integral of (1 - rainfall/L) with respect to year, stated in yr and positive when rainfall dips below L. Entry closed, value -2.8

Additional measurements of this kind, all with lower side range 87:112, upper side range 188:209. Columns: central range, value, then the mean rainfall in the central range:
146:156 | -2.29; 5.34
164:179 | -4.79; 5.61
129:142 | -2.46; 5.25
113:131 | -3.05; 5.23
